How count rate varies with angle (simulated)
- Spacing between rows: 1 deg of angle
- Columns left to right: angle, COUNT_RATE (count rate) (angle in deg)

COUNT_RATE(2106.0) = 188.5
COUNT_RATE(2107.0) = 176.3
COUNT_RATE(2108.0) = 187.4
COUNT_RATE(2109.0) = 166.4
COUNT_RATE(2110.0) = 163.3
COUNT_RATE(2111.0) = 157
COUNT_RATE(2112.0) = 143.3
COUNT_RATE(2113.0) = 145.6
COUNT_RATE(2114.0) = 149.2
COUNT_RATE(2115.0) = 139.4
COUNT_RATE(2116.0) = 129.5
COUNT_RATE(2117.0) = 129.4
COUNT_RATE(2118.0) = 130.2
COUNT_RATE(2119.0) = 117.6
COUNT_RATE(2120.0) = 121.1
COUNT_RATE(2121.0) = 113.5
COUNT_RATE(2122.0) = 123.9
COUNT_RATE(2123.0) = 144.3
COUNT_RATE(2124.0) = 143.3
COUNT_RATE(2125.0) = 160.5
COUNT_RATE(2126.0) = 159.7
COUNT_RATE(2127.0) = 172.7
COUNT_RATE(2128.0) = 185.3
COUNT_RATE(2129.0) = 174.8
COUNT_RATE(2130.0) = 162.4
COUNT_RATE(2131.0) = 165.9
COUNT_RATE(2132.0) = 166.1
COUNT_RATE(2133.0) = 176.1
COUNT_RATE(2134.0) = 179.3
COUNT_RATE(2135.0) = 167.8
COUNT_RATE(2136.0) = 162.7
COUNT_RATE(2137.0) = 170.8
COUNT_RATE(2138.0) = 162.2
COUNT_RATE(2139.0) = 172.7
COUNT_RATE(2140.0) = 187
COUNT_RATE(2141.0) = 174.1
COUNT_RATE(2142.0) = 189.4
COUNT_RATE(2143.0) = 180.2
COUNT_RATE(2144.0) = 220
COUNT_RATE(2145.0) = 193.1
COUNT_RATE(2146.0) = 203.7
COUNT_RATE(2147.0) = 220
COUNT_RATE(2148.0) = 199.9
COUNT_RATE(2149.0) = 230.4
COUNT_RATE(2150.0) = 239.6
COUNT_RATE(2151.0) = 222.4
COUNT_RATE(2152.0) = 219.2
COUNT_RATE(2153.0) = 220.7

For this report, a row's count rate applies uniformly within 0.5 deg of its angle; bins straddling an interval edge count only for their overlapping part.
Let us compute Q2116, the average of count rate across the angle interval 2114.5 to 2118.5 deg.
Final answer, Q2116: 132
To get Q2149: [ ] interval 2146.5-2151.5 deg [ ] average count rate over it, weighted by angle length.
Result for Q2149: 222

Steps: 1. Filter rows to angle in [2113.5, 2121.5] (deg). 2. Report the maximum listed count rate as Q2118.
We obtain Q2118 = 149.2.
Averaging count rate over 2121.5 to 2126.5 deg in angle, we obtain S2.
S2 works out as 146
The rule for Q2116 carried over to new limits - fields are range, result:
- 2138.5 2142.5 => 181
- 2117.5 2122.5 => 121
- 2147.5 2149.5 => 215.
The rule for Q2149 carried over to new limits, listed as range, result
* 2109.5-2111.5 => 160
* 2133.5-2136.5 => 170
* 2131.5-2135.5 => 172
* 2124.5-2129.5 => 171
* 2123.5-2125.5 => 152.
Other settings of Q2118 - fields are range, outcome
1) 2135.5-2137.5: 170.8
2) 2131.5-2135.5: 179.3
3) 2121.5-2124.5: 144.3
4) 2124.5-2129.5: 185.3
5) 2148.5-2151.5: 239.6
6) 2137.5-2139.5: 172.7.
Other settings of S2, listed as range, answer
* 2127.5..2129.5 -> 180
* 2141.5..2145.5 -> 196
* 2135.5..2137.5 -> 167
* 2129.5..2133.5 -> 168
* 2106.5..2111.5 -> 170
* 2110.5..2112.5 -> 150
